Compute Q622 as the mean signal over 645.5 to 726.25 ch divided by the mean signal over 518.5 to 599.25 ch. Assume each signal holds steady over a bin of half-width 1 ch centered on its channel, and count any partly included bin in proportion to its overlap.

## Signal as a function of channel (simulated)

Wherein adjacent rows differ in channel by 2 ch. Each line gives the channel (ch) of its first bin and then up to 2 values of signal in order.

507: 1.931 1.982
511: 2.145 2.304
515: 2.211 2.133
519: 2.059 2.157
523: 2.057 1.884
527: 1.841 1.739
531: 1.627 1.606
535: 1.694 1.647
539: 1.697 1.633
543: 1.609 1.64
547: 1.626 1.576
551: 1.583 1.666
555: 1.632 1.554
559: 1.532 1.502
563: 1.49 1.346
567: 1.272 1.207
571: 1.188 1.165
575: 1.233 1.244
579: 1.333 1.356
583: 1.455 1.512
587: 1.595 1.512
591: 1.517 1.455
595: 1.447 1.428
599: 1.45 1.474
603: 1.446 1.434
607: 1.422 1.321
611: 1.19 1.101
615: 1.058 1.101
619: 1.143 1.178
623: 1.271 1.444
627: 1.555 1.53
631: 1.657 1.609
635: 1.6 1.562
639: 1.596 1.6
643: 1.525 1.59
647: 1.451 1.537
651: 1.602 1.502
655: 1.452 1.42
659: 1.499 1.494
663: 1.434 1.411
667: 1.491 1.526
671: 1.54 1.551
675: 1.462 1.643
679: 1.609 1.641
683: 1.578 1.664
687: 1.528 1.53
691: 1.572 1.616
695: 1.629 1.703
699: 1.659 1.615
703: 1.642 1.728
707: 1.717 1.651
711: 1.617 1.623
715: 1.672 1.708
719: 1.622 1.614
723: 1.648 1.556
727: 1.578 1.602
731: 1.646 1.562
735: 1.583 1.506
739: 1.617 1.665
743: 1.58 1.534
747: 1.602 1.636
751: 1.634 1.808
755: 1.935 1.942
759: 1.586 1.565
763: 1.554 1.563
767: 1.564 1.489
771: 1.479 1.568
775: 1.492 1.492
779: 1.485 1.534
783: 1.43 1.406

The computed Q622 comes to 1.02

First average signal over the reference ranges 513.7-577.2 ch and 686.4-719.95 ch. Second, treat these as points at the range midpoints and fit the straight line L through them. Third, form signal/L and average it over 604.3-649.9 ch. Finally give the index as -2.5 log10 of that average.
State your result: 0.161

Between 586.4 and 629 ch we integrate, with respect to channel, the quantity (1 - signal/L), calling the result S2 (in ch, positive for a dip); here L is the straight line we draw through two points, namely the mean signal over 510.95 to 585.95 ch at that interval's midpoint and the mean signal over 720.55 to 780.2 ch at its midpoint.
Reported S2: 6.85 ch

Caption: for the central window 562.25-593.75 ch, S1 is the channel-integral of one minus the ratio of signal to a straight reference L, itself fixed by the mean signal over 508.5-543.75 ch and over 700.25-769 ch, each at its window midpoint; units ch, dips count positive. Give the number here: 7.95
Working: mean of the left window 1.89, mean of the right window 1.64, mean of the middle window 1.37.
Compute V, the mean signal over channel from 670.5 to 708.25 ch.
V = 1.61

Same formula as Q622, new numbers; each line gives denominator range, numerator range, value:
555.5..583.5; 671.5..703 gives 1.18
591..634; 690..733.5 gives 1.19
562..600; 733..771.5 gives 1.18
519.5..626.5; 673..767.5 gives 1.10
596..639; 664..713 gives 1.15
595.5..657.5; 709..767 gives 1.14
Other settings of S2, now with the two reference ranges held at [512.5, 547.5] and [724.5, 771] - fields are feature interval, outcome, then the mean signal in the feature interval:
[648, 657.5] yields 1.2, 1.51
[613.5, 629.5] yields 4.3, 1.27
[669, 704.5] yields 1.7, 1.6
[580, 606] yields 4.5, 1.47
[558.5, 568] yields 2.0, 1.42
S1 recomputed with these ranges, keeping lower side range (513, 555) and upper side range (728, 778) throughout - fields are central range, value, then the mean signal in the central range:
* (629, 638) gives 0.6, 1.6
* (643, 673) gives 3.4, 1.5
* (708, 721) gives 0.0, 1.65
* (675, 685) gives 0.4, 1.61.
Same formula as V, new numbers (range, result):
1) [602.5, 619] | 1.25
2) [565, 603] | 1.38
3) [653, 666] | 1.46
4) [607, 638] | 1.36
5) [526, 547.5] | 1.67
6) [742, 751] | 1.59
